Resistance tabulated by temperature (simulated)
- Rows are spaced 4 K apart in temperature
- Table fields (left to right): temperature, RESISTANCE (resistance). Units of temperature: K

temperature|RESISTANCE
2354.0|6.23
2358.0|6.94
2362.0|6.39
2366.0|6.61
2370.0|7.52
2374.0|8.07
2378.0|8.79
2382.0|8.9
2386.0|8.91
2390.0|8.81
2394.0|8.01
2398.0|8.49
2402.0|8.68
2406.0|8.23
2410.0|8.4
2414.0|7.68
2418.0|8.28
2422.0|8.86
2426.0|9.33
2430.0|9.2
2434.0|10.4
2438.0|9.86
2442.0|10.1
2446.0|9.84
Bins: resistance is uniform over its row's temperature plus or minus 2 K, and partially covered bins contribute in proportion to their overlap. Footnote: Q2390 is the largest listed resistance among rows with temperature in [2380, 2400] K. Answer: 8.91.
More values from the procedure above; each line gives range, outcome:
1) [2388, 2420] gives 8.81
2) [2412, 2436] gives 10.4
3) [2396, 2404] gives 8.68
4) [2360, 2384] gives 8.9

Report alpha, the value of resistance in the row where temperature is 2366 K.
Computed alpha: 6.61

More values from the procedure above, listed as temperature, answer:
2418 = 8.28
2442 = 10.1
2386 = 8.91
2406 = 8.23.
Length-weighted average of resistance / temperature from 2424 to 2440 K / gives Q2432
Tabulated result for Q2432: 9.7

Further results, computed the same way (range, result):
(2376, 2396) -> 8.68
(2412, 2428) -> 8.54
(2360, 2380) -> 7.48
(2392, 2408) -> 8.35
